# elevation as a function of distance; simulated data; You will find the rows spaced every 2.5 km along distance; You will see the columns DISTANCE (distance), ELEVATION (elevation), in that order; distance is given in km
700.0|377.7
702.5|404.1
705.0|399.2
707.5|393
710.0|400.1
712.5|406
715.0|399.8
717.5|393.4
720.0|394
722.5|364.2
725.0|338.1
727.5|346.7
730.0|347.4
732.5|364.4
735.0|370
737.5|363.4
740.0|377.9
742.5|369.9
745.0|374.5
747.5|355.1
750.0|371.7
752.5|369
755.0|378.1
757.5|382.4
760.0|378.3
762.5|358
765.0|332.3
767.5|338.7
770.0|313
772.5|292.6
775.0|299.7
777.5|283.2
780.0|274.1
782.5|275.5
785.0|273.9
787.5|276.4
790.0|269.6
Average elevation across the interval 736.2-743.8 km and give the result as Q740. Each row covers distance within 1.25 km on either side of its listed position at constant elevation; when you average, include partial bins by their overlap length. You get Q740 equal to 370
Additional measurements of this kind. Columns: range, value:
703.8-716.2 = 400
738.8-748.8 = 369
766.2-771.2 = 326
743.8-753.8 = 368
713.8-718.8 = 397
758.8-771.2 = 344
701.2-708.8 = 399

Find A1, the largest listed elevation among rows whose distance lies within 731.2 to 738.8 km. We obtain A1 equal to 370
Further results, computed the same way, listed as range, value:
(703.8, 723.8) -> 406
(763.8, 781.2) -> 338.7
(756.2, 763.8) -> 382.4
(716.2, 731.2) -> 394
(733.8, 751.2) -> 377.9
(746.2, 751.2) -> 371.7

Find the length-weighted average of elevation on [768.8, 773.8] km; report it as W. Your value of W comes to 303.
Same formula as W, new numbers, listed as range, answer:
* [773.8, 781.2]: 286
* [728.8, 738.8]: 361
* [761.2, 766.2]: 346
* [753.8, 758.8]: 380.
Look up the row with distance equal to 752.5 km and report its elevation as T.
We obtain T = 369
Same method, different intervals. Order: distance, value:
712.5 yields 406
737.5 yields 363.4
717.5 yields 393.4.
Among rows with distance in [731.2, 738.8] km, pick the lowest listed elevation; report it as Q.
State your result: 363.4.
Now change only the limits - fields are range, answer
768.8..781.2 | 274.1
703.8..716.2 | 393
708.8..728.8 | 338.1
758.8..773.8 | 292.6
